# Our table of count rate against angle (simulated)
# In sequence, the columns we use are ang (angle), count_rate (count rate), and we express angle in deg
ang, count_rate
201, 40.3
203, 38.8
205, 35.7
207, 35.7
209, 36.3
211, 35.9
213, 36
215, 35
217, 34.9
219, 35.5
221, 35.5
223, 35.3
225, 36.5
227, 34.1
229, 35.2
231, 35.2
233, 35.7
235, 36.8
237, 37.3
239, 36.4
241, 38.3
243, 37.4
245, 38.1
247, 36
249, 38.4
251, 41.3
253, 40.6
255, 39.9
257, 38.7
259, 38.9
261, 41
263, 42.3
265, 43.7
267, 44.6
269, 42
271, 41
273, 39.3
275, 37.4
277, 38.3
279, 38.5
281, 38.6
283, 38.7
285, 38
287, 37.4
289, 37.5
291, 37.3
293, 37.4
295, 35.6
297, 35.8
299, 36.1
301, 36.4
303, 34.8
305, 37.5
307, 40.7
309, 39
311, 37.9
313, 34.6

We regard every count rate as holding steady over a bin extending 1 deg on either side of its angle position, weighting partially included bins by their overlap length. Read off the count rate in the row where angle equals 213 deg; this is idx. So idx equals 36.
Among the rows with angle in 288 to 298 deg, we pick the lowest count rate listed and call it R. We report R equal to 35.6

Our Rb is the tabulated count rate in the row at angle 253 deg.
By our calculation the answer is 40.6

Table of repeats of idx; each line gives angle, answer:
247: 36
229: 35.2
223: 35.3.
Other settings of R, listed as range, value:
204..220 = 34.9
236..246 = 36.4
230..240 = 35.2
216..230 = 34.1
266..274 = 39.3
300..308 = 34.8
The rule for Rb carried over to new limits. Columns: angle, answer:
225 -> 36.5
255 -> 39.9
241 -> 38.3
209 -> 36.3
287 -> 37.4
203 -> 38.8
